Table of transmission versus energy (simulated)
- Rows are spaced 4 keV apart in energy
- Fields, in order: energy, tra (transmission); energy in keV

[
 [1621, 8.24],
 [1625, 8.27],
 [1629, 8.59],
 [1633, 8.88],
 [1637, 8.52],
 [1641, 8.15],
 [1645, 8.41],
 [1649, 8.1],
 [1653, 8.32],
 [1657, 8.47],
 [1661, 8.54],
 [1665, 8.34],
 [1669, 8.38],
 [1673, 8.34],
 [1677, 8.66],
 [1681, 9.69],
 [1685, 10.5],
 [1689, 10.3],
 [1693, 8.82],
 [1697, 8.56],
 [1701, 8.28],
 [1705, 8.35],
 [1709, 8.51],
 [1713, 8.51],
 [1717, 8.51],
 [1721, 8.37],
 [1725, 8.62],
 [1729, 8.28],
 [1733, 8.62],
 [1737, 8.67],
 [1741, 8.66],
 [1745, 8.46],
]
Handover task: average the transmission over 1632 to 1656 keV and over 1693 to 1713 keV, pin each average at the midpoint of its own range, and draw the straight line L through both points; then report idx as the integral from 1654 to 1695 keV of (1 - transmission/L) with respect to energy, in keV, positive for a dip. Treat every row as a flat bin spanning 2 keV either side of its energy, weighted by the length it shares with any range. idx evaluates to -2.7 keV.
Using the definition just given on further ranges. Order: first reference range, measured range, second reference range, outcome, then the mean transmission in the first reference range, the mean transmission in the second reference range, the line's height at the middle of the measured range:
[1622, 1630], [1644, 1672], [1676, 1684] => 1.9 keV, 8.39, 9.4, 8.99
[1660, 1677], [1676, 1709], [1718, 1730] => -2.7 keV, 8.42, 8.44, 8.43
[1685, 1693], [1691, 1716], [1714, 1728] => 2.1 keV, 9.98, 8.49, 9.3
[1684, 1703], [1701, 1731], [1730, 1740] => 1.5 keV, 9.23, 8.61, 8.89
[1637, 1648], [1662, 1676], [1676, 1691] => 1.4 keV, 8.31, 9.86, 9.31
